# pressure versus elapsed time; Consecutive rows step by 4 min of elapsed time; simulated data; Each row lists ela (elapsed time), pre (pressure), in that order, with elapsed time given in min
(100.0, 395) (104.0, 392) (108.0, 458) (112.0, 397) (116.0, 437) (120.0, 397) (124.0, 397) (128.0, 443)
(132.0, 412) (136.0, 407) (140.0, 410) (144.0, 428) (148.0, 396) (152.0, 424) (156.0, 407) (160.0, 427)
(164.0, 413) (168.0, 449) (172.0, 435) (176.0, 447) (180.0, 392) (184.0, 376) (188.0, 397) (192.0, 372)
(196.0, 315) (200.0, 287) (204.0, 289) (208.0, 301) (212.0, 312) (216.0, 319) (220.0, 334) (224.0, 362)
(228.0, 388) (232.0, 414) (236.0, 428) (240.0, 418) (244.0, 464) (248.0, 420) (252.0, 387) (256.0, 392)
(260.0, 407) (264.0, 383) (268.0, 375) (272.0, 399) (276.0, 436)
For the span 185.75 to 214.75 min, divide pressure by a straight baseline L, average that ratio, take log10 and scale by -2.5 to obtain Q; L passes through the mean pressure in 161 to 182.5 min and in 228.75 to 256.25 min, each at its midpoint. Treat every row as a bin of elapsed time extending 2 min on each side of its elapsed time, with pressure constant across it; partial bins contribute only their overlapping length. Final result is 0.29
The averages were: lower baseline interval 426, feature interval 325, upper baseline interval 418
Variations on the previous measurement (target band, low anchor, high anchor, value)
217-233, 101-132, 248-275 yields 0.088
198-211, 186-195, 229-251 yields 0.309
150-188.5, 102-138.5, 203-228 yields -0.133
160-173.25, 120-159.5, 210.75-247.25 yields -0.069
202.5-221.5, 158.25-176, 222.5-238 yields 0.297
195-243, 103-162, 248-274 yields 0.144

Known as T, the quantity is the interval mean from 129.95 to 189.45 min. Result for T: 415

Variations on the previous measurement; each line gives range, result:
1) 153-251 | 382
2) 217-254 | 399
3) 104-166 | 416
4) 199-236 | 340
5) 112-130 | 416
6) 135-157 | 412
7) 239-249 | 437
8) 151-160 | 417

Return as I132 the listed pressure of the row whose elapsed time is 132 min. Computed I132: 412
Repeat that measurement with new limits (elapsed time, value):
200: 287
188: 397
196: 315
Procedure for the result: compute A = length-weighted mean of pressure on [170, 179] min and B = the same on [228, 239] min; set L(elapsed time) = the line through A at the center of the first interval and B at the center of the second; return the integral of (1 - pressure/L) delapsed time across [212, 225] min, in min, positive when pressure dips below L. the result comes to 2.71 min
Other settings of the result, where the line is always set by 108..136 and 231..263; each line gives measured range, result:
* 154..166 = 0.0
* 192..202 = 2.4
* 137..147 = 0.0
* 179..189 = 0.7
